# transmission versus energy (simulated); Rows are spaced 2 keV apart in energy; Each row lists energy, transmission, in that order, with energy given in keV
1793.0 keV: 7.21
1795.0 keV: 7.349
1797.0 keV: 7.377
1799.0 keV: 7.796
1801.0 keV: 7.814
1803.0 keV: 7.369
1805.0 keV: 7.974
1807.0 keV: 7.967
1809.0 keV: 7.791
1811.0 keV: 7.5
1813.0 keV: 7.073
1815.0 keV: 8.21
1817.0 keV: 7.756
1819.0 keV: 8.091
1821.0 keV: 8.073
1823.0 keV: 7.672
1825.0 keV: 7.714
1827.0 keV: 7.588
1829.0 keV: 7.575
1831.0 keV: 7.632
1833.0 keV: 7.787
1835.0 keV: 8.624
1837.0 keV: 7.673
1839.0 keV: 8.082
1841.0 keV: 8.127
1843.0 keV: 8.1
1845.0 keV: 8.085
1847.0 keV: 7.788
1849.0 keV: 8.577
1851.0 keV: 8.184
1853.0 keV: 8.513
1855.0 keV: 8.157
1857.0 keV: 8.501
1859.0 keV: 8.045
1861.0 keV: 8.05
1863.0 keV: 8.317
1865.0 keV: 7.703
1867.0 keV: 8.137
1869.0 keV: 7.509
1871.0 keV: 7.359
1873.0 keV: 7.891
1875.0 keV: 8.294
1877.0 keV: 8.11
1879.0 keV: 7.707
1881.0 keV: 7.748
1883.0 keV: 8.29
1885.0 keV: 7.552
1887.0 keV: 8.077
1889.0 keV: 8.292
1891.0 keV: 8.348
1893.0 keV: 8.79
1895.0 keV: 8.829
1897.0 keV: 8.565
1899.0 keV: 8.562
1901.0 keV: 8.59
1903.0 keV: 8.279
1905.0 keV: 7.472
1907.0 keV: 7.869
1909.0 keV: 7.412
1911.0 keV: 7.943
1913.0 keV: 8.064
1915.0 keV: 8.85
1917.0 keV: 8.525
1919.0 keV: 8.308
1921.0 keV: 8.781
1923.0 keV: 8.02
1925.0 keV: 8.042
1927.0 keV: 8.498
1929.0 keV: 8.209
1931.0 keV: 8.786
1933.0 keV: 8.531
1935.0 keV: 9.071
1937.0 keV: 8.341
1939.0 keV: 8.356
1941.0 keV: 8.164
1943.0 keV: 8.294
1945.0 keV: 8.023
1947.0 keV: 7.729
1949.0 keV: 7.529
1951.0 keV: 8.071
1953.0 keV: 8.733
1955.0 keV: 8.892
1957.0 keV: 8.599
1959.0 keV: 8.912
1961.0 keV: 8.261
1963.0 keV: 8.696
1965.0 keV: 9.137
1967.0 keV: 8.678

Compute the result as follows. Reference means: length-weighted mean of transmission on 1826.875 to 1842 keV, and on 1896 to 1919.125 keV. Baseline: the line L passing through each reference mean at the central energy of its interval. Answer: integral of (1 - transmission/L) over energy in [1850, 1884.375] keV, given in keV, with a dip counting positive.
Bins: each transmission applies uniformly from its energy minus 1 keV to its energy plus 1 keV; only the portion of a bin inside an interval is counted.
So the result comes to 0.0 keV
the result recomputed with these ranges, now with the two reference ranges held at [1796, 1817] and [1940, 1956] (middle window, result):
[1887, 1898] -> -0.7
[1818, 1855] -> -1.0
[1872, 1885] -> -0.1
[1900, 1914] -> 0.2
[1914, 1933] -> -0.8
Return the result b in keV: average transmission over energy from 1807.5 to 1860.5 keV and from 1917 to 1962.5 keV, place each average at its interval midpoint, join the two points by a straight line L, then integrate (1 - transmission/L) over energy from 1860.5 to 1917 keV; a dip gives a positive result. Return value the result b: 0.5 keV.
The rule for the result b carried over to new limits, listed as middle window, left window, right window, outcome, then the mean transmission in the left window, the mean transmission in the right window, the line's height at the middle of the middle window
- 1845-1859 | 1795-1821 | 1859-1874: -0.8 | 7.73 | 7.87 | 7.83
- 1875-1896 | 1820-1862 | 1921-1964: 0.0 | 8.03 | 8.38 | 8.18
